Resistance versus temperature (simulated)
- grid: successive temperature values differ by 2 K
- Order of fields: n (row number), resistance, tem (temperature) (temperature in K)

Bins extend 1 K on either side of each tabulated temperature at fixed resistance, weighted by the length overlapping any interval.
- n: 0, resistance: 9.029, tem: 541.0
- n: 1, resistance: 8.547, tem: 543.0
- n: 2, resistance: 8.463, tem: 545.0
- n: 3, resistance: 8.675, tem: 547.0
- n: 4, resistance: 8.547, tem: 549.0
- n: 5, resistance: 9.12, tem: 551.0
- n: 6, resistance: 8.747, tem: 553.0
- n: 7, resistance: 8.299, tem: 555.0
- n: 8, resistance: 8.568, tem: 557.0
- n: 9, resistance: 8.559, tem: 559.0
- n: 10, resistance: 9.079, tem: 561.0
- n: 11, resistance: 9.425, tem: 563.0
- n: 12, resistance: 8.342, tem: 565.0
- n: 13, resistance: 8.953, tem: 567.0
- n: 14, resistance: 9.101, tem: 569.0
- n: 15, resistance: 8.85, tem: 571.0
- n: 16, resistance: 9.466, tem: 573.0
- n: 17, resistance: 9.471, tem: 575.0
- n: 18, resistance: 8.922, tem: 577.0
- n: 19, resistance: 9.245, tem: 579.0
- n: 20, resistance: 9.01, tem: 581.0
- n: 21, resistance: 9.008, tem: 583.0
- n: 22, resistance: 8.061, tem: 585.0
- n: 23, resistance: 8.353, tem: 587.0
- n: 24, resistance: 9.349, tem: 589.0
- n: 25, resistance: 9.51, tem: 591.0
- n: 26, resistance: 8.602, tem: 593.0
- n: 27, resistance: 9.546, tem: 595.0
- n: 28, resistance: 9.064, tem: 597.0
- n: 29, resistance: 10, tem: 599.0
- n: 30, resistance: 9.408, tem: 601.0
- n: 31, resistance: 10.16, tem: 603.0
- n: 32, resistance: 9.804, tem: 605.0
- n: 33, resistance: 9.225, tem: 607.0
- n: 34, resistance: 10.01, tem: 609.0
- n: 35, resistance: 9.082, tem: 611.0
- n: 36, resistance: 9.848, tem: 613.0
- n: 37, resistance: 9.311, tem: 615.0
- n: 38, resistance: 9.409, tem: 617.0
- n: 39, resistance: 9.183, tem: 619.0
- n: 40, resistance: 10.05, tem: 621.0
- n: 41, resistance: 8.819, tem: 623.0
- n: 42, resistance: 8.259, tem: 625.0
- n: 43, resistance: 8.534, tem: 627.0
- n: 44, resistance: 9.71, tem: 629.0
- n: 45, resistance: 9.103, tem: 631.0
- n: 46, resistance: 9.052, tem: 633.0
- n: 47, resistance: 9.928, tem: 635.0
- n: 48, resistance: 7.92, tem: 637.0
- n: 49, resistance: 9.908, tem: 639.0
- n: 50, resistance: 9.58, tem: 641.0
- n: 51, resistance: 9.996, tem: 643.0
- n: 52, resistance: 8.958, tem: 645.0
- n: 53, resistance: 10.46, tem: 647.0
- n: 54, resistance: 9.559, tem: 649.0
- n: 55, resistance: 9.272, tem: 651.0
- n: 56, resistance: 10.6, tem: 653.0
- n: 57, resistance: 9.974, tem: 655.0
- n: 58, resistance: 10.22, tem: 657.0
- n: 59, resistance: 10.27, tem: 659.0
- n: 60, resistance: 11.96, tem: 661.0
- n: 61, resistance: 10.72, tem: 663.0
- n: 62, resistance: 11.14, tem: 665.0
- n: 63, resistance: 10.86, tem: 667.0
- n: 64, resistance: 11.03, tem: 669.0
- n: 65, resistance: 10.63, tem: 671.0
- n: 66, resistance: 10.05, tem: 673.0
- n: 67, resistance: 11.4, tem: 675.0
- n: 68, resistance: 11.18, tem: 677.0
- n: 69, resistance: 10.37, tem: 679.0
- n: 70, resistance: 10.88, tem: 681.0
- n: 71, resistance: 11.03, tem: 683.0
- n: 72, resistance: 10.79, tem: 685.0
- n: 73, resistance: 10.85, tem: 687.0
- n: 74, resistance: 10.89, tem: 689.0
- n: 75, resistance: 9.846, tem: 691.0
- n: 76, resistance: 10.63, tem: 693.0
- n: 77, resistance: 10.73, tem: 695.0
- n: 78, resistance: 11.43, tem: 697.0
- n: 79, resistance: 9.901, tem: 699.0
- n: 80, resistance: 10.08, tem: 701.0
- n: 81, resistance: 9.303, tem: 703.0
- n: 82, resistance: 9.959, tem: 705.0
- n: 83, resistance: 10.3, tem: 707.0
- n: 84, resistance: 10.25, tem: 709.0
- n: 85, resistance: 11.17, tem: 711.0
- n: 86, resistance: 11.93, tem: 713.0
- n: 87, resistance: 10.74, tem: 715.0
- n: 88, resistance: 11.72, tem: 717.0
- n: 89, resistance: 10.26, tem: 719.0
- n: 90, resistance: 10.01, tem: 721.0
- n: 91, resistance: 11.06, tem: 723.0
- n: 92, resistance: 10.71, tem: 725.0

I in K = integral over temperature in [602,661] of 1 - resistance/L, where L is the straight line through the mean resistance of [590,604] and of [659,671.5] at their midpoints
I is 3.9 K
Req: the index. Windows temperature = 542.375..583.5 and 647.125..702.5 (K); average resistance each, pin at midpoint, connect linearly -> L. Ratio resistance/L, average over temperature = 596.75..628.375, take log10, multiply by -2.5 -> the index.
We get 0.03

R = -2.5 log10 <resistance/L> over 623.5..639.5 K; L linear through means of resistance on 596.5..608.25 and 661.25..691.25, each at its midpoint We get 0.12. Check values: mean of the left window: 9.64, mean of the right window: 10.8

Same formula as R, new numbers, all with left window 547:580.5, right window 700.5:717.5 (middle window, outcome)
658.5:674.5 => -0.08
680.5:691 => -0.05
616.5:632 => 0.06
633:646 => 0.05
